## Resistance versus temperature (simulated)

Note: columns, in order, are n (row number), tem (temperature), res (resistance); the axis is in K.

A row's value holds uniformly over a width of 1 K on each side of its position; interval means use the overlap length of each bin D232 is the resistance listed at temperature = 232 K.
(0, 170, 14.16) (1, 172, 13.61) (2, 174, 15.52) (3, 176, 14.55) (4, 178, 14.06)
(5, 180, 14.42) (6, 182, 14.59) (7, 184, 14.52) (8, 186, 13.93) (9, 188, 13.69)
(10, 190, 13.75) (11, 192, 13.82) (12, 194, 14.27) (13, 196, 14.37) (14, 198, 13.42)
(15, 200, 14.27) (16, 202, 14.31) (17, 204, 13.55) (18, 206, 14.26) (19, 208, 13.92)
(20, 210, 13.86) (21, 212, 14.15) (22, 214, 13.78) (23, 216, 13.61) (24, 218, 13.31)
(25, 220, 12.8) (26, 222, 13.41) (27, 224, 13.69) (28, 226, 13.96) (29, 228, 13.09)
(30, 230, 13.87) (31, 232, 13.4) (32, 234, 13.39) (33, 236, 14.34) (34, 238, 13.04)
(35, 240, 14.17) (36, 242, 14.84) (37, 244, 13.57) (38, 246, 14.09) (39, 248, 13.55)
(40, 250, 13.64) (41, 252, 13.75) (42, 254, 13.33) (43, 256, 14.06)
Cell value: 13.4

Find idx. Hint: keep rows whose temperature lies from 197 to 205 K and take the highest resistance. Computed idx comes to 14.31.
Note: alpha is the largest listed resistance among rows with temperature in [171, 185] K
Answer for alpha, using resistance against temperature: 15.52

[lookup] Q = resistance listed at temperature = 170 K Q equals 14.16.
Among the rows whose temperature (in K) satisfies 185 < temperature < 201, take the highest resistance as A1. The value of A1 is 14.37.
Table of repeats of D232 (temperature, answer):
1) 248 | 13.55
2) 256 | 14.06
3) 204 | 13.55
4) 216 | 13.61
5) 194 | 14.27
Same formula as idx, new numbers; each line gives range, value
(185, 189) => 13.93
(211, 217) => 14.15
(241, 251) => 14.84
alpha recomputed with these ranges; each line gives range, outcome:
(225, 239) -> 14.34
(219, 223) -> 13.41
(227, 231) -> 13.87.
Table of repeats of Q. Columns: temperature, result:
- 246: 14.09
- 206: 14.26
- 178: 14.06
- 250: 13.64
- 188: 13.69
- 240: 14.17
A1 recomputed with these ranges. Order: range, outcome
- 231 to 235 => 13.4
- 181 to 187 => 14.59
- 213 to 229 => 13.96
